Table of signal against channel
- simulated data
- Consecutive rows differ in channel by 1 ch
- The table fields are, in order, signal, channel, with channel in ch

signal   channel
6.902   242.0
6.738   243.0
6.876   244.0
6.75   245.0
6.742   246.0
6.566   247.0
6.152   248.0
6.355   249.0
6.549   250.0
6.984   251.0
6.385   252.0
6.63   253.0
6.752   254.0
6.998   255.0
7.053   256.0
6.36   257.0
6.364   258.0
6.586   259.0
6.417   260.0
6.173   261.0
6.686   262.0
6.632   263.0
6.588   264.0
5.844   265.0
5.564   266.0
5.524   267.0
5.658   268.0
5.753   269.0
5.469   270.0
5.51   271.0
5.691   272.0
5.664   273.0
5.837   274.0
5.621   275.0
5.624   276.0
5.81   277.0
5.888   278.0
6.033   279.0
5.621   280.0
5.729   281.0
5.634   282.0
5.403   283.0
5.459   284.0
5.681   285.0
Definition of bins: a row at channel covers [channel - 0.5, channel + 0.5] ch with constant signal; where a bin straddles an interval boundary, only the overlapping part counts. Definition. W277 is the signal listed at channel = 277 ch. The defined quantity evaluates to 5.81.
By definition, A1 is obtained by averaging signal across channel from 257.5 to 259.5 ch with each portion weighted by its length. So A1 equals 6.47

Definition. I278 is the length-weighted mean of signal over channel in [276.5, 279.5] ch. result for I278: 5.91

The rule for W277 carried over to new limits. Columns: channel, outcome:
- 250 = 6.549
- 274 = 5.837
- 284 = 5.459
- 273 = 5.664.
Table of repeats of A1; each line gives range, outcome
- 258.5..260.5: 6.5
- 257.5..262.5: 6.45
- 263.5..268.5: 5.84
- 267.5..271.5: 5.6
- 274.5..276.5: 5.62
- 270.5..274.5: 5.68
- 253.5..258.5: 6.71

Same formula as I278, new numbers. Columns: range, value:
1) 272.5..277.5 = 5.71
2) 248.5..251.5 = 6.63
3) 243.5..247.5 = 6.73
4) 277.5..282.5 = 5.78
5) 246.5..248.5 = 6.36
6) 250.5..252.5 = 6.68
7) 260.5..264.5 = 6.52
